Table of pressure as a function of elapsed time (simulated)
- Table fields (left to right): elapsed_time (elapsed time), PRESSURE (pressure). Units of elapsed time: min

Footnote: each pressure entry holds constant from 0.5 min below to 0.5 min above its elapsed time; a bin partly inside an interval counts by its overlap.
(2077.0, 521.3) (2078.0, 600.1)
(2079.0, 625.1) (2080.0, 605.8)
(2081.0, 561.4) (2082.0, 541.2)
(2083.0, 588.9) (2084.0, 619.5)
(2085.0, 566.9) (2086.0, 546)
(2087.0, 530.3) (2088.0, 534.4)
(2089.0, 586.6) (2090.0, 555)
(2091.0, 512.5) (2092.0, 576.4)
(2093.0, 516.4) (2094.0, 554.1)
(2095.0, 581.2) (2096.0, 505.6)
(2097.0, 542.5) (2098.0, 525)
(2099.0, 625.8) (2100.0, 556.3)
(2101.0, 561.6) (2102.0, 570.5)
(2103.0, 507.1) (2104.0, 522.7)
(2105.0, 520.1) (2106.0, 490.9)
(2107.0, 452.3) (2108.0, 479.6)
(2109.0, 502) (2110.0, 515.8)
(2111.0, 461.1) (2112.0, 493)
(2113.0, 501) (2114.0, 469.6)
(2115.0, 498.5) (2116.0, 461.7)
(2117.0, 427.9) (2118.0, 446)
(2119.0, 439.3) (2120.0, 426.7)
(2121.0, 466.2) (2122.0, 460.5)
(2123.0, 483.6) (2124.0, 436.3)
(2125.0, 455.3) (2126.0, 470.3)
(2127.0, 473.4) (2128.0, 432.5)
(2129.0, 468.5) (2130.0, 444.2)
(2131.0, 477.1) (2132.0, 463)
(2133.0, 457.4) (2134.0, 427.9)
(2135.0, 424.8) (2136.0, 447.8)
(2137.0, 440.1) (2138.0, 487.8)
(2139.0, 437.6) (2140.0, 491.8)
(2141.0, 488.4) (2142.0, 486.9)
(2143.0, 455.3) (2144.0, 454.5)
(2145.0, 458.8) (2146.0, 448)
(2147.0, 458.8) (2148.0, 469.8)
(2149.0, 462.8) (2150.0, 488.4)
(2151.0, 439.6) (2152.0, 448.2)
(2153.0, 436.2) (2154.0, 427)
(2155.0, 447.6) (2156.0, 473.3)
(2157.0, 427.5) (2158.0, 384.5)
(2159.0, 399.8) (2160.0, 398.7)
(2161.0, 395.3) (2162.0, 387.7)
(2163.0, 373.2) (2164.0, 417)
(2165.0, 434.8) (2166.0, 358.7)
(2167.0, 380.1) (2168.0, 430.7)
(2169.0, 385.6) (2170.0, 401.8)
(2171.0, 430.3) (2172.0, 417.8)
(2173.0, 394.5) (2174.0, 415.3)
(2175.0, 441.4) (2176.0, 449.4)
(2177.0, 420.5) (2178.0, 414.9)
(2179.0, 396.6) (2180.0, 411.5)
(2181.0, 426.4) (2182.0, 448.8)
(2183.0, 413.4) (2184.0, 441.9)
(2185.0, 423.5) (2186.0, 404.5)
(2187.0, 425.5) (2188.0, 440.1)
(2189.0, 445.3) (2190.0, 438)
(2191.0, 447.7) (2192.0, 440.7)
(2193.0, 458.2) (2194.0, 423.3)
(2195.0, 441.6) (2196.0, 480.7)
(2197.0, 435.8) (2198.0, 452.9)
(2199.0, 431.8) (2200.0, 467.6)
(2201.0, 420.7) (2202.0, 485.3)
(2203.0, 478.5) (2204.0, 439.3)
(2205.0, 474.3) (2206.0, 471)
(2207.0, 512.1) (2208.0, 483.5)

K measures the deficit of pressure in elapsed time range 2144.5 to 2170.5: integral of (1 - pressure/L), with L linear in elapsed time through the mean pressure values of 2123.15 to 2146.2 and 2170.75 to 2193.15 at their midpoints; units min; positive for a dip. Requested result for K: 1.1 min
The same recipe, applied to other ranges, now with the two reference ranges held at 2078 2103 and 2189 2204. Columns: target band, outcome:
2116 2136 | 2.8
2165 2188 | 2.7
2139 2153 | 1.1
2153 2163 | 1.5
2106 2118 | 1.4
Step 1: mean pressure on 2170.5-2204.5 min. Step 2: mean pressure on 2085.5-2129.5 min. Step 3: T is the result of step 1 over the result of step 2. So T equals 0.9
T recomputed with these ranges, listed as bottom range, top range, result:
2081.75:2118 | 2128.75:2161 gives 0.85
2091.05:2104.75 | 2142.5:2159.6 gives 0.81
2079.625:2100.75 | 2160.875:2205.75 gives 0.77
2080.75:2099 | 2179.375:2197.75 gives 0.79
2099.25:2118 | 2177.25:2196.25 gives 0.86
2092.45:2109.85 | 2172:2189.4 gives 0.80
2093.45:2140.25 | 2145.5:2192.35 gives 0.88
